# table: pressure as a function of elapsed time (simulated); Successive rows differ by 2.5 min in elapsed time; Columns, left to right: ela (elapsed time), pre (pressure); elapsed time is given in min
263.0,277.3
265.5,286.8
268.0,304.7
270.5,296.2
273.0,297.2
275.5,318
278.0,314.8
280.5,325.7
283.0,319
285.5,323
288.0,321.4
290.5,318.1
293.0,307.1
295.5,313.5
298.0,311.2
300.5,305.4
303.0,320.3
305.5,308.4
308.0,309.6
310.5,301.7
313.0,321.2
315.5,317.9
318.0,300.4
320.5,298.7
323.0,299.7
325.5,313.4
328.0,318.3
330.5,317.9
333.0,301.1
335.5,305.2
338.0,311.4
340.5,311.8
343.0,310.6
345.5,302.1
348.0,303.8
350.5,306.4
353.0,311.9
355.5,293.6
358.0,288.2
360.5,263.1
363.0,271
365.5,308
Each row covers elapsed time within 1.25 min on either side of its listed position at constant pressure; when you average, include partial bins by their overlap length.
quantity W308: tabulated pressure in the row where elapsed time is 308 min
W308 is 309.6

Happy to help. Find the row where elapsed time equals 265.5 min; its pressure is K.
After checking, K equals 286.8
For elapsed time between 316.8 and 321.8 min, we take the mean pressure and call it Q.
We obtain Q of 300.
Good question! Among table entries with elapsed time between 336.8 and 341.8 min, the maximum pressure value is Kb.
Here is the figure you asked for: 311.8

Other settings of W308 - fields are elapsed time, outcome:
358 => 288.2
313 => 321.2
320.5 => 298.7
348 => 303.8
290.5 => 318.1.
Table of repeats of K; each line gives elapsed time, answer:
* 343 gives 310.6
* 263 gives 277.3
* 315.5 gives 317.9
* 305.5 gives 308.4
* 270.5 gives 296.2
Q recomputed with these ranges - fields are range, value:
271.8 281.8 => 314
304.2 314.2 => 310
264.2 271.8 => 296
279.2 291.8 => 321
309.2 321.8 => 308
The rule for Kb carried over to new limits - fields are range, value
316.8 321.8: 300.4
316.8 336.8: 318.3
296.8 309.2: 320.3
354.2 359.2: 293.6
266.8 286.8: 325.7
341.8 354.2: 311.9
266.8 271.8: 304.7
